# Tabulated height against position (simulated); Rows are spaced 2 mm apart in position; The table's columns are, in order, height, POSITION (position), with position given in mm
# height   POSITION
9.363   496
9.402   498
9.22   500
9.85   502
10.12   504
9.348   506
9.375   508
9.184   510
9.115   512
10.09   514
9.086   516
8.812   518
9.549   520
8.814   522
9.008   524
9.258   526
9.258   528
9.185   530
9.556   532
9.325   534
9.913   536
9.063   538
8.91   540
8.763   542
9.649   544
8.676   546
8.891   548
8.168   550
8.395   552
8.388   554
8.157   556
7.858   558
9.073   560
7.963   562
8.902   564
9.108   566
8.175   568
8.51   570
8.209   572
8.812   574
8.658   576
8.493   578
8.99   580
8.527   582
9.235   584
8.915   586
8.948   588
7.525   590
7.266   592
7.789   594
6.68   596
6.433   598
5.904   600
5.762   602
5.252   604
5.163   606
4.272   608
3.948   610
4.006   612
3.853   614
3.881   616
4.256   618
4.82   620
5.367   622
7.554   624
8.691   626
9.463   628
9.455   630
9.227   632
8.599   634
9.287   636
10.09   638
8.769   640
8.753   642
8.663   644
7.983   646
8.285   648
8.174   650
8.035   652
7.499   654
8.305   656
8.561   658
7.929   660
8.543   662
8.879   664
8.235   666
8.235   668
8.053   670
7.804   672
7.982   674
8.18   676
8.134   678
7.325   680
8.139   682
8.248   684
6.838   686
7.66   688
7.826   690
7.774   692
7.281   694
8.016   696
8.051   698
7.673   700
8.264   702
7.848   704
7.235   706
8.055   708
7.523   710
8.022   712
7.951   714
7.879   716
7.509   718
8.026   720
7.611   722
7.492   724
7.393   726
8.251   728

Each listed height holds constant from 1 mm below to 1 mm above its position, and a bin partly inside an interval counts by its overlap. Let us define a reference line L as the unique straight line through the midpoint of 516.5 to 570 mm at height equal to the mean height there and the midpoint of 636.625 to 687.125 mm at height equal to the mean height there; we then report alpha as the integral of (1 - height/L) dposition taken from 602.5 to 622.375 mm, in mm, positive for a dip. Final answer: 9.4 mm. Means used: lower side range 8.87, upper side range 8.23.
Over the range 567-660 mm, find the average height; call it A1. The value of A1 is 7.46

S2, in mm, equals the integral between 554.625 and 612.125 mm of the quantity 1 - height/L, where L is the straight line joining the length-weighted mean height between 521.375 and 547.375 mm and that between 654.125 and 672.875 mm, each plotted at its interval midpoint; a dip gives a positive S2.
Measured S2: 8.6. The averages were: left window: 9.18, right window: 8.25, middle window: 7.53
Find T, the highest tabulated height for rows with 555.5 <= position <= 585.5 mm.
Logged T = 9.235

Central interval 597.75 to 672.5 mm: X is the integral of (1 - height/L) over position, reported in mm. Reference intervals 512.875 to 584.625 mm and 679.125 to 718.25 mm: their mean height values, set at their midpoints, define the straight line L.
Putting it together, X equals 8.5 mm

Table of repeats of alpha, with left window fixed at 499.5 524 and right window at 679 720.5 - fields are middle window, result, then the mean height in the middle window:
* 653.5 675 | -0.35 mm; 8.2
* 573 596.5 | 1.06 mm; 8.35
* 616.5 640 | 1.46 mm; 7.84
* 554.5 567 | 0.62 mm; 8.51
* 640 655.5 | -0.05 mm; 8.24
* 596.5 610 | 5.02 mm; 5.4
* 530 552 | 0.14 mm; 9.06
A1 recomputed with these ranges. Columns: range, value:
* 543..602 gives 8.24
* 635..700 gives 8.17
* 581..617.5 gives 6.27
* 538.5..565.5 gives 8.62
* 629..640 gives 9.28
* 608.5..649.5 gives 7.22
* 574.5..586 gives 8.79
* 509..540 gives 9.27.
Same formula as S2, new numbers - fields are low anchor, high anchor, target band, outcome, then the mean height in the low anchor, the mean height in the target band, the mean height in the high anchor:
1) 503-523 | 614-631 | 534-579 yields -2.5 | 9.35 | 8.68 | 6.52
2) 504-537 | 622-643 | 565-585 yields 0.9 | 9.33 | 8.67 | 8.82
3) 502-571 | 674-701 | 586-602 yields 2.5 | 9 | 7.24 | 7.79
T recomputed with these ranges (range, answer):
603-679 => 10.09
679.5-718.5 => 8.264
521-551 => 9.913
